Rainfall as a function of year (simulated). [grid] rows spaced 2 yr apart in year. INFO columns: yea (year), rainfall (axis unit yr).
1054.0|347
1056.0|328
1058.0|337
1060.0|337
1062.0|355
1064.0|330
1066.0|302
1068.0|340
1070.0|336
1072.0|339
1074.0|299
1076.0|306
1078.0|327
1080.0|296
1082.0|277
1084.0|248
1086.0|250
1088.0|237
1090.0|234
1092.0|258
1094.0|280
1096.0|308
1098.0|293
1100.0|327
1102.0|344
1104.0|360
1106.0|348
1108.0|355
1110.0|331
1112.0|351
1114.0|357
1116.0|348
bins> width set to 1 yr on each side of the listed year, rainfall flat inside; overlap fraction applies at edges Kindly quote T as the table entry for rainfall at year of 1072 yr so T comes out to 339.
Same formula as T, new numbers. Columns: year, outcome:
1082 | 277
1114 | 357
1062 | 355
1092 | 258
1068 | 340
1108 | 355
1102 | 344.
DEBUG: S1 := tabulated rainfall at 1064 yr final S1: 330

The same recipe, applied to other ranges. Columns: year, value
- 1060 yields 337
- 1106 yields 348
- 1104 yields 360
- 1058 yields 337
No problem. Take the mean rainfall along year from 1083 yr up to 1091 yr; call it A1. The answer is 242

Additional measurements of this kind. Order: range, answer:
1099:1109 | 347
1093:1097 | 294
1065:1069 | 321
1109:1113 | 341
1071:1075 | 319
